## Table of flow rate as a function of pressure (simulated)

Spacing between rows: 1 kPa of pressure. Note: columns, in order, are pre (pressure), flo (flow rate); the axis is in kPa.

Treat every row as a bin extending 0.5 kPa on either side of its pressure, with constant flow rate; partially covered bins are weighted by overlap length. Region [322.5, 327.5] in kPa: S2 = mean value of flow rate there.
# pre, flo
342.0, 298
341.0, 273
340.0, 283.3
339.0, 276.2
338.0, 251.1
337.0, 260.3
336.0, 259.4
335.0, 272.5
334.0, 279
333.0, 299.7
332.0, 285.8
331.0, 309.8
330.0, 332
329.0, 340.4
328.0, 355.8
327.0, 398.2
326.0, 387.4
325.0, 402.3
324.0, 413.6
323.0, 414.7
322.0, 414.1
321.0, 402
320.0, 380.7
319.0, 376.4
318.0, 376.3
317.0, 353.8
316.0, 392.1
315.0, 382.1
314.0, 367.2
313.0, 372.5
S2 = 403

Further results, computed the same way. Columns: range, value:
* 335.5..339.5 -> 262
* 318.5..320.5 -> 379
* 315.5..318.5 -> 374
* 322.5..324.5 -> 414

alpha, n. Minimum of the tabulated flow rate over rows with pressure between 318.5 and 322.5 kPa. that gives 376.4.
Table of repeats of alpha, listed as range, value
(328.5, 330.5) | 332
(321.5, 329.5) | 340.4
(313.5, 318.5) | 353.8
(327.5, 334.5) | 279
